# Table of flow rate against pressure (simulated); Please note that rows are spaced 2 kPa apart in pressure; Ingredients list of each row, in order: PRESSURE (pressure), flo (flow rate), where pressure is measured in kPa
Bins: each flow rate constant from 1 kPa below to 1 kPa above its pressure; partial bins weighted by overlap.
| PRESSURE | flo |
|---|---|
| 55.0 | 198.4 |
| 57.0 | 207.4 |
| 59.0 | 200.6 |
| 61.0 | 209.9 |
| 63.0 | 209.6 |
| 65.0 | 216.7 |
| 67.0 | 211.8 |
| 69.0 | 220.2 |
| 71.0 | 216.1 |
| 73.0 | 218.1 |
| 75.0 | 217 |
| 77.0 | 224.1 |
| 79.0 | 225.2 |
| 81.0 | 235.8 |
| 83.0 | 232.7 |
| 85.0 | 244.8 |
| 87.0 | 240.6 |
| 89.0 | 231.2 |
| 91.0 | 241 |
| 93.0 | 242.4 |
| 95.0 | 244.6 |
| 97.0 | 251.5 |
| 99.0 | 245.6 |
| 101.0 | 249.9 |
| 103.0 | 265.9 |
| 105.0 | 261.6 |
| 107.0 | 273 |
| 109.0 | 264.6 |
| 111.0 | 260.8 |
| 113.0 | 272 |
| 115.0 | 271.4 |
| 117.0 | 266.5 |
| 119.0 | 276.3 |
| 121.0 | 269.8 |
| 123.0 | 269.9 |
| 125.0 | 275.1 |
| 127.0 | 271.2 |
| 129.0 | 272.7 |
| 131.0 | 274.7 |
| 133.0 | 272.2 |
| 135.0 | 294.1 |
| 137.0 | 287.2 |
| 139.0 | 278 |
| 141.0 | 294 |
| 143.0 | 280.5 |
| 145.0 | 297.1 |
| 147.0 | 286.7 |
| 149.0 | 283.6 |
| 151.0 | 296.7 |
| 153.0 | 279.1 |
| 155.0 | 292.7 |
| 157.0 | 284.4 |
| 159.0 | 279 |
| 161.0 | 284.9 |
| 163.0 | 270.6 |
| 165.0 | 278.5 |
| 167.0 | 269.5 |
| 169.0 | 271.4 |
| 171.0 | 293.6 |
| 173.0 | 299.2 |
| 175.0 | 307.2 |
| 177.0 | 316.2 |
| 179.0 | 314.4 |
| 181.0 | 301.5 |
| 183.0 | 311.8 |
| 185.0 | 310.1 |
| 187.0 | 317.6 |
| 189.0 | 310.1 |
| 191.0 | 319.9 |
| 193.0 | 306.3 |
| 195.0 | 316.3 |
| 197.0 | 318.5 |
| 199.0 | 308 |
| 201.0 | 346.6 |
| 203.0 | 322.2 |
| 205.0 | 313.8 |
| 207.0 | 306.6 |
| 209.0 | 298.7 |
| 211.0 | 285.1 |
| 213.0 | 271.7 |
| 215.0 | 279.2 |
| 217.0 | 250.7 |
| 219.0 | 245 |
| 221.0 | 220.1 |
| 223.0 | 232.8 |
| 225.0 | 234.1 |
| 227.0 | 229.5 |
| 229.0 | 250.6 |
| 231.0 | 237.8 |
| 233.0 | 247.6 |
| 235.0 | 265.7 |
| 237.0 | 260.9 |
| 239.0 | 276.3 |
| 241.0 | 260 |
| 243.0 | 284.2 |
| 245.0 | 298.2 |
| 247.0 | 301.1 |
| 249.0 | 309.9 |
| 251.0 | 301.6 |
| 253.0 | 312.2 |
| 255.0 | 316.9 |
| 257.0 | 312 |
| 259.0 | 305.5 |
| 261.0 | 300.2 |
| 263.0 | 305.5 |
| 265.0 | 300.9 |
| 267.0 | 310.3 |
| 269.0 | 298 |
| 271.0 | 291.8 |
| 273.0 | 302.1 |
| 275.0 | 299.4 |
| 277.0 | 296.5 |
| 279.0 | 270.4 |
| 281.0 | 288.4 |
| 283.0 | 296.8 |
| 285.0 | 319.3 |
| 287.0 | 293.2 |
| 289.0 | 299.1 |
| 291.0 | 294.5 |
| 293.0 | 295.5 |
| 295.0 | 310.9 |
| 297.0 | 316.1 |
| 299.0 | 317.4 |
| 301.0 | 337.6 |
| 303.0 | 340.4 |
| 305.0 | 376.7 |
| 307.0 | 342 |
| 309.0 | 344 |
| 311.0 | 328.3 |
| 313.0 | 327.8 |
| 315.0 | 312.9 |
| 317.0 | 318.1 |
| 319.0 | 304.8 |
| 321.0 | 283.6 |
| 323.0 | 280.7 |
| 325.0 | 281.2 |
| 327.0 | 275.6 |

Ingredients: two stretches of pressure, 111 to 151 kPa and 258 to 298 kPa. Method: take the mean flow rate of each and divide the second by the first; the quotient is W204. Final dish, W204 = 1.08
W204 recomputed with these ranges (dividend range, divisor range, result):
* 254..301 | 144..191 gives 1.03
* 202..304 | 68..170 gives 1.10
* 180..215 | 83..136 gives 1.18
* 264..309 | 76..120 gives 1.23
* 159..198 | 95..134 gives 1.13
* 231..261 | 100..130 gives 1.07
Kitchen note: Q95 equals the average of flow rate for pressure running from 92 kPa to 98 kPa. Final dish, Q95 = 246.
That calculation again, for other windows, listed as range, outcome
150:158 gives 288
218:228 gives 232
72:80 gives 221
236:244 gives 270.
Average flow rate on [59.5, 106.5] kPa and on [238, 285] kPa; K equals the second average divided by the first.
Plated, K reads 1.28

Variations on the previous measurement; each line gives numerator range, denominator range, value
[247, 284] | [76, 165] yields 1.13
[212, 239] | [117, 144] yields 0.90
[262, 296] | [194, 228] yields 1.06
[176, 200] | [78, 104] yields 1.29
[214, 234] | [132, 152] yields 0.85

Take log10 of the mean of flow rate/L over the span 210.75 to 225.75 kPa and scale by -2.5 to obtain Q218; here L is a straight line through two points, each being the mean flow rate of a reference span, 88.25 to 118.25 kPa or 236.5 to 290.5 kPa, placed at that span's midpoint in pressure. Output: 0.14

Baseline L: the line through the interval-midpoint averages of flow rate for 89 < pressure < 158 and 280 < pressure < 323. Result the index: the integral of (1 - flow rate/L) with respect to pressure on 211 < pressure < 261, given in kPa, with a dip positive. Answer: 4.6 kPa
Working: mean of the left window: 271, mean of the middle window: 272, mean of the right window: 316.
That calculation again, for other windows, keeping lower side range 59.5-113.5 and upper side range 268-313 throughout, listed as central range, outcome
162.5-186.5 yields -2.4 kPa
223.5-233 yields 1.7 kPa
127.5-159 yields -3.2 kPa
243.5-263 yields -0.5 kPa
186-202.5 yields -2.5 kPa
